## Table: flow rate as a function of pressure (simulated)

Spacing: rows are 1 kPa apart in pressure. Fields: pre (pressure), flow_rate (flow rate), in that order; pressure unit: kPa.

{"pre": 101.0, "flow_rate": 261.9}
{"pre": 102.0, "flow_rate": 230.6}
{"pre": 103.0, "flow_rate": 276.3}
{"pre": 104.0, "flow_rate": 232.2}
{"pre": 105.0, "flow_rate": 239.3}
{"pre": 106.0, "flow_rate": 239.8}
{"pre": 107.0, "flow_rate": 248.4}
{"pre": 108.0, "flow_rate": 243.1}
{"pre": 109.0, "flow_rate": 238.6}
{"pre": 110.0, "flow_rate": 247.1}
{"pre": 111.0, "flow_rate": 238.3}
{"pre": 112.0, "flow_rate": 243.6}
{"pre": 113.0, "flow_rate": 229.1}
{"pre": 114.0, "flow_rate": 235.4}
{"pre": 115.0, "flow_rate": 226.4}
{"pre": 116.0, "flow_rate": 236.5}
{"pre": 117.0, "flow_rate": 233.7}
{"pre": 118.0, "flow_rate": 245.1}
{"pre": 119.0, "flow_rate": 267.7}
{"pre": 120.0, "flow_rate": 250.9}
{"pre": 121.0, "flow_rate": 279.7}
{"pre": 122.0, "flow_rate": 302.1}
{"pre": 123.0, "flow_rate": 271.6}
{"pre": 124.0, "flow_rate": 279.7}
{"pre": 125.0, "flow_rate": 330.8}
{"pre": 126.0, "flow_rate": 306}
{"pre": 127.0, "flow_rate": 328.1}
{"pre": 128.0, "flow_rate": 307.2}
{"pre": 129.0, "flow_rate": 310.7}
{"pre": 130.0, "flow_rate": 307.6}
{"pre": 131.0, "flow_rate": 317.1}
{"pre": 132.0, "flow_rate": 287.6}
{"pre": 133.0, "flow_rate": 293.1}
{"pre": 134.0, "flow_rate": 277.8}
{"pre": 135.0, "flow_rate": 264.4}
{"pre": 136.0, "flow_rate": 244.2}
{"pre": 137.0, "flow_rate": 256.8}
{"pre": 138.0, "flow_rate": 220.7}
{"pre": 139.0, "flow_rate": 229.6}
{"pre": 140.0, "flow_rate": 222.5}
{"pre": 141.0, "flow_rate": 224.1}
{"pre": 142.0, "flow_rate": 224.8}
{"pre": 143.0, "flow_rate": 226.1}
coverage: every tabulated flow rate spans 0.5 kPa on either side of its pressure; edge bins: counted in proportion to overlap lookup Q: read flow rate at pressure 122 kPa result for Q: 302.1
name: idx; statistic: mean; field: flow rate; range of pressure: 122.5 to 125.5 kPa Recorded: 294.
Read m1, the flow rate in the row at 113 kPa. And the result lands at 229.1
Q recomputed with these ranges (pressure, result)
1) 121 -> 279.7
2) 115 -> 226.4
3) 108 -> 243.1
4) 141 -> 224.1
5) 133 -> 293.1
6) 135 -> 264.4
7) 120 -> 250.9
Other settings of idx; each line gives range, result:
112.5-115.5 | 230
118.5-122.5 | 275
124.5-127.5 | 322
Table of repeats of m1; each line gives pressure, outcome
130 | 307.6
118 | 245.1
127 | 328.1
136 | 244.2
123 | 271.6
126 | 306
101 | 261.9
